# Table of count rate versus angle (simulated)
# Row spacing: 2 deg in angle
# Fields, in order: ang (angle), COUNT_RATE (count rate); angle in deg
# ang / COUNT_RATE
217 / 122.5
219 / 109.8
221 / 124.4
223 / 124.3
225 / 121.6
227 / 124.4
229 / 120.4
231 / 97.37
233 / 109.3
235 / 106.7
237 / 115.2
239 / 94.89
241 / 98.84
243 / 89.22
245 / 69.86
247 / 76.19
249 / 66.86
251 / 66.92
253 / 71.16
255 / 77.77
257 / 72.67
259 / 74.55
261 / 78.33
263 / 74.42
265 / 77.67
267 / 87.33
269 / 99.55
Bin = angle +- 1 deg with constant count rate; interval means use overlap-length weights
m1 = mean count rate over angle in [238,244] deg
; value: 94.3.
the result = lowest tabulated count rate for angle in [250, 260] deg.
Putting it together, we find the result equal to 66.92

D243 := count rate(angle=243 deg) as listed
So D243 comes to 89.22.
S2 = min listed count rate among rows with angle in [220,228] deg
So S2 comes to 121.6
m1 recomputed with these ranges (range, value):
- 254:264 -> 75.5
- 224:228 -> 123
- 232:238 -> 110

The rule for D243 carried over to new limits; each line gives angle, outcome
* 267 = 87.33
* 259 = 74.55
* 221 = 124.4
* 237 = 115.2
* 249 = 66.86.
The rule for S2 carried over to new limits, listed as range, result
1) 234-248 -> 69.86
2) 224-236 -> 97.37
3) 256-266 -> 72.67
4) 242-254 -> 66.86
